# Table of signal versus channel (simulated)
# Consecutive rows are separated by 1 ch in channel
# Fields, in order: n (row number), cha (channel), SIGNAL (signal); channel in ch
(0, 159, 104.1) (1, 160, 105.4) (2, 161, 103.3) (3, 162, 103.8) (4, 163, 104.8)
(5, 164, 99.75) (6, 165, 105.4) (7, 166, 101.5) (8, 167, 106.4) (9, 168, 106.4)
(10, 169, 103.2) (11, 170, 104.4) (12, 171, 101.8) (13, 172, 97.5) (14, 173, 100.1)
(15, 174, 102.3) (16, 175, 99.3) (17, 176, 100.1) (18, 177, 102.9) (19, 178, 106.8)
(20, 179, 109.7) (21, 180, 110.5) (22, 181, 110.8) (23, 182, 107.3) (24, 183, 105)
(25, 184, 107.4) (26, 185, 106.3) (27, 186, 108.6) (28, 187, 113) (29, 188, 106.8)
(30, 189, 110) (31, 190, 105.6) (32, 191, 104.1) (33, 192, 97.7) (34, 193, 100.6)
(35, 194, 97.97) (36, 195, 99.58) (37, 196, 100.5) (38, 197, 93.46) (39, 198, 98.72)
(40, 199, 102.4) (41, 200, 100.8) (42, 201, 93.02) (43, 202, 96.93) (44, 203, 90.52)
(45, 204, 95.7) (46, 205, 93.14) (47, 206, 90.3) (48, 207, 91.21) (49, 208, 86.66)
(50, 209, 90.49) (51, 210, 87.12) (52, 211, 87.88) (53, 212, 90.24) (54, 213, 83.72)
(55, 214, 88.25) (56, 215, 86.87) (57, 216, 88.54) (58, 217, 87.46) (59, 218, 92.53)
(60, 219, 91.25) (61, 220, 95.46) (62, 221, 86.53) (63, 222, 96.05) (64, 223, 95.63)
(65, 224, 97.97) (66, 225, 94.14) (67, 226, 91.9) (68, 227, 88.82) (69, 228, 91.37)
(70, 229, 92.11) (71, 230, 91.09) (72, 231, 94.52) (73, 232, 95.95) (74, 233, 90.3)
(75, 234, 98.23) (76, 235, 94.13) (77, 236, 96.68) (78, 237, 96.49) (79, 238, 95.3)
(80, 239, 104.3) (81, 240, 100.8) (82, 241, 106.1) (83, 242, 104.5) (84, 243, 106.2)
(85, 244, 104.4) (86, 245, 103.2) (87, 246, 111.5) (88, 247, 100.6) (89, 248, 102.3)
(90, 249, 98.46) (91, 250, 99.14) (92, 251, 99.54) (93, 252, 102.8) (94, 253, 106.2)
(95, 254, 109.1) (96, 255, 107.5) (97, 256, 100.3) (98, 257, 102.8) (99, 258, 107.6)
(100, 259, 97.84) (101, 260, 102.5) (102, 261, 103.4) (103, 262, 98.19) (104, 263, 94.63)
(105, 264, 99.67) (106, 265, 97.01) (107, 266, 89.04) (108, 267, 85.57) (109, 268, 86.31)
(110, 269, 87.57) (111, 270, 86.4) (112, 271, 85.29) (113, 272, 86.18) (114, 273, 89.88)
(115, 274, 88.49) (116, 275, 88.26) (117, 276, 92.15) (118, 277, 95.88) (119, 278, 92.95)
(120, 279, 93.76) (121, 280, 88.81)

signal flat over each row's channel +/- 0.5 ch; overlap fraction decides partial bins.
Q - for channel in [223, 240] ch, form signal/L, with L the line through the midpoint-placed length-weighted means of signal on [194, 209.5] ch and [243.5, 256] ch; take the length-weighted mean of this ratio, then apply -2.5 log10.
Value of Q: 0.06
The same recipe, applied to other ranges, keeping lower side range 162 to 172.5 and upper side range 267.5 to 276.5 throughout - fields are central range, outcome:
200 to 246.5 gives 0.01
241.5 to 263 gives -0.14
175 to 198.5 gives -0.04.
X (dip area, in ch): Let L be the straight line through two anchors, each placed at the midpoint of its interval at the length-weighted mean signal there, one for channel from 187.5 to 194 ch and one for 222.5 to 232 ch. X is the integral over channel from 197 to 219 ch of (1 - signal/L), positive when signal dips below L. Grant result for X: 1.6 ch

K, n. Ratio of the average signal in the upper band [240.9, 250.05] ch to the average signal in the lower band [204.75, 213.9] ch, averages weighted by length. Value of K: 1.2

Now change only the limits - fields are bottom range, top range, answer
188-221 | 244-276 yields 1.03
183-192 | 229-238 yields 0.88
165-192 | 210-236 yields 0.87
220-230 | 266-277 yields 0.95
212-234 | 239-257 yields 1.13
